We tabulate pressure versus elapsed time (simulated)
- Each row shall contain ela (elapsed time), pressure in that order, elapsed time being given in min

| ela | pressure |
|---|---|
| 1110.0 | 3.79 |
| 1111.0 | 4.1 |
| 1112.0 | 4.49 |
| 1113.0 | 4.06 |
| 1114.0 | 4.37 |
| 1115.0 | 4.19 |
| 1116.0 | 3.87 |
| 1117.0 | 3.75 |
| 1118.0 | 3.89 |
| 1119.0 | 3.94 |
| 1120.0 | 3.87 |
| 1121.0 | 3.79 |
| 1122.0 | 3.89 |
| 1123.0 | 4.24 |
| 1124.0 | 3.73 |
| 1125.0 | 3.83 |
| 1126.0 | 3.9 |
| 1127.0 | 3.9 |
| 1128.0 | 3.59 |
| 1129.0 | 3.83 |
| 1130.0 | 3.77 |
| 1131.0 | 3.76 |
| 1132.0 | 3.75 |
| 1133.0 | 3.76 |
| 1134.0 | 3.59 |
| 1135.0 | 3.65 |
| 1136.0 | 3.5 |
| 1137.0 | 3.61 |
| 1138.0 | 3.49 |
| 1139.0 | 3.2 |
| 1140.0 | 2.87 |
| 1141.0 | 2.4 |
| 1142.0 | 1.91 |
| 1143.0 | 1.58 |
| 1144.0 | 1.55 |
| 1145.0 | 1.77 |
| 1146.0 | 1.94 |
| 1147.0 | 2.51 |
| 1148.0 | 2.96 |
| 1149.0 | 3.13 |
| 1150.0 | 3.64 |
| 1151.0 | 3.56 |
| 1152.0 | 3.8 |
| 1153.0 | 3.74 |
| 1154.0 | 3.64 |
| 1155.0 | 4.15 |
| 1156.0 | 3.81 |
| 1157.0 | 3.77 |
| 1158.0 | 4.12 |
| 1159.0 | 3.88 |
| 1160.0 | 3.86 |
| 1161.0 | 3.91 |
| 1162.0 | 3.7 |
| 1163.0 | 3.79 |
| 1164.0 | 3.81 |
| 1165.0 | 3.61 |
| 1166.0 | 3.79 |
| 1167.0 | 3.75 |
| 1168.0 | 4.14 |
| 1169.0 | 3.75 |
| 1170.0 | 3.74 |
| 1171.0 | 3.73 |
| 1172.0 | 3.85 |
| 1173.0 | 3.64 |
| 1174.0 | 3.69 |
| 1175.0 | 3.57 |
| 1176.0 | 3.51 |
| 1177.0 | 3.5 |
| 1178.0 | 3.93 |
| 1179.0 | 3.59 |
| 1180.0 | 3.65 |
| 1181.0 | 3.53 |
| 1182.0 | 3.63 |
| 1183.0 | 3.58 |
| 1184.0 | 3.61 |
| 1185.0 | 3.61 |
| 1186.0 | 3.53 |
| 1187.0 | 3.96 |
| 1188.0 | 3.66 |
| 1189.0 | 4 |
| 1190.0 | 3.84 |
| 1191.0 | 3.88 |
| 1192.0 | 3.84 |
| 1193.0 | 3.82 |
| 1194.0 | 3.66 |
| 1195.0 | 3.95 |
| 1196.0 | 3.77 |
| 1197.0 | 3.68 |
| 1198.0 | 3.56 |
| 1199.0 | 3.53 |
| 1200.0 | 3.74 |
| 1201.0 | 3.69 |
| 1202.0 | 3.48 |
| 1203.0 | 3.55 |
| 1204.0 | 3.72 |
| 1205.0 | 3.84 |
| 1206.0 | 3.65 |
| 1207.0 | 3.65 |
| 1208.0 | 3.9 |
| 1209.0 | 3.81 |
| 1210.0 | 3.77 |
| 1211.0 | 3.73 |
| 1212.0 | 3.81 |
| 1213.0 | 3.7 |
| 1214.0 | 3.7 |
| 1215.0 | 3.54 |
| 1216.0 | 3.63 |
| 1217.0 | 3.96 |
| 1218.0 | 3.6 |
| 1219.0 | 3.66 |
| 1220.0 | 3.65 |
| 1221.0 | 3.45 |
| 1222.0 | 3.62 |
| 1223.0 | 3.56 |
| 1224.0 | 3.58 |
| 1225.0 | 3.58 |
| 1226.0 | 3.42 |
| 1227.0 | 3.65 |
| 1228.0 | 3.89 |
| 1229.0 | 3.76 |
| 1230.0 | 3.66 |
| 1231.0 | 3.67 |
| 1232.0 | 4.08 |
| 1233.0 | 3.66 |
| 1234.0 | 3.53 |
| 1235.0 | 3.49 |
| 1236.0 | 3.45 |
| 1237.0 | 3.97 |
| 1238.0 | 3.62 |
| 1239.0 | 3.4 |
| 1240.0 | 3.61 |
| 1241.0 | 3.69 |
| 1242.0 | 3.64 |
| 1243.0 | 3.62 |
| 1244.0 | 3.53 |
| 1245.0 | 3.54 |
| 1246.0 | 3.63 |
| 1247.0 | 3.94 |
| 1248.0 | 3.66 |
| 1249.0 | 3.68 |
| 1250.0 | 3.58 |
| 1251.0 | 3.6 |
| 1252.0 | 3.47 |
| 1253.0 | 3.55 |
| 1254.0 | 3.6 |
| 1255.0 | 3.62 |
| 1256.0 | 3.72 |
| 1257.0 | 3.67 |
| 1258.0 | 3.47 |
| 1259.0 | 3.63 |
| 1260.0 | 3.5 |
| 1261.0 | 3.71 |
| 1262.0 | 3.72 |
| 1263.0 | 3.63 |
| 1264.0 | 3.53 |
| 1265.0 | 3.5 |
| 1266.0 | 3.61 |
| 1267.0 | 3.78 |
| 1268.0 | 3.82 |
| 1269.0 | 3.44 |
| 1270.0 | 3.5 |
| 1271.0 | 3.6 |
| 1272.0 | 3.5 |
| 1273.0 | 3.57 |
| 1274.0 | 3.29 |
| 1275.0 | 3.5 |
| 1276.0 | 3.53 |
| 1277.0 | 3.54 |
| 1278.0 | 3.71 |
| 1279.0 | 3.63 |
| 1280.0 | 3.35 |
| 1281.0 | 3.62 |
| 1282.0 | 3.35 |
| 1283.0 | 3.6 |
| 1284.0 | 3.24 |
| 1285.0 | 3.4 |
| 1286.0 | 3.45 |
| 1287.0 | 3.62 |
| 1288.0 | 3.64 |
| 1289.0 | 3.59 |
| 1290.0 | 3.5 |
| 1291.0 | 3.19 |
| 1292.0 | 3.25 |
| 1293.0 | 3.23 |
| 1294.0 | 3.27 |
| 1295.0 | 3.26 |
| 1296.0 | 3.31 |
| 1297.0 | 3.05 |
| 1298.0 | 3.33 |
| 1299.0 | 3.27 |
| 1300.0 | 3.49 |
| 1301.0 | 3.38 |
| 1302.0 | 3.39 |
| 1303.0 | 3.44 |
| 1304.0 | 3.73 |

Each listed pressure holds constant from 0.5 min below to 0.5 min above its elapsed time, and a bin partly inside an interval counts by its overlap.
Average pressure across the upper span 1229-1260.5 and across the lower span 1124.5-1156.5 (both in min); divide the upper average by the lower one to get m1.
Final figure 1.1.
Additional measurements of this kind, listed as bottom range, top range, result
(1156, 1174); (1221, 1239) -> 0.96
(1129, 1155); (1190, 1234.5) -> 1.19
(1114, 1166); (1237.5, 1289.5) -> 1.02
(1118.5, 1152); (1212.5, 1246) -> 1.11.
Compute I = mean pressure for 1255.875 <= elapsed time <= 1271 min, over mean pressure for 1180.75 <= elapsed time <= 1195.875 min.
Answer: 0.96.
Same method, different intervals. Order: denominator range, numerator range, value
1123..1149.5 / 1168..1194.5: 1.18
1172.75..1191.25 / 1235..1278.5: 0.98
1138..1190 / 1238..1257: 1.05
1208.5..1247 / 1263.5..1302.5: 0.95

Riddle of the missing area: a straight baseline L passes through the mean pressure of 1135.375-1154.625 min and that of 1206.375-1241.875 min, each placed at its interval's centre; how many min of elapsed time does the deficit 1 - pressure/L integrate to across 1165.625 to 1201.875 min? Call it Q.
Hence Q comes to -4.9 min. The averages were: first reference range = 2.9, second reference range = 3.67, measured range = 3.72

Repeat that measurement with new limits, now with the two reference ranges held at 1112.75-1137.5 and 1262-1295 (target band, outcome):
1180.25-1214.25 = -0.3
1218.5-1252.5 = -0.4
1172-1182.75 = 0.3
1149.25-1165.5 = -0.1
